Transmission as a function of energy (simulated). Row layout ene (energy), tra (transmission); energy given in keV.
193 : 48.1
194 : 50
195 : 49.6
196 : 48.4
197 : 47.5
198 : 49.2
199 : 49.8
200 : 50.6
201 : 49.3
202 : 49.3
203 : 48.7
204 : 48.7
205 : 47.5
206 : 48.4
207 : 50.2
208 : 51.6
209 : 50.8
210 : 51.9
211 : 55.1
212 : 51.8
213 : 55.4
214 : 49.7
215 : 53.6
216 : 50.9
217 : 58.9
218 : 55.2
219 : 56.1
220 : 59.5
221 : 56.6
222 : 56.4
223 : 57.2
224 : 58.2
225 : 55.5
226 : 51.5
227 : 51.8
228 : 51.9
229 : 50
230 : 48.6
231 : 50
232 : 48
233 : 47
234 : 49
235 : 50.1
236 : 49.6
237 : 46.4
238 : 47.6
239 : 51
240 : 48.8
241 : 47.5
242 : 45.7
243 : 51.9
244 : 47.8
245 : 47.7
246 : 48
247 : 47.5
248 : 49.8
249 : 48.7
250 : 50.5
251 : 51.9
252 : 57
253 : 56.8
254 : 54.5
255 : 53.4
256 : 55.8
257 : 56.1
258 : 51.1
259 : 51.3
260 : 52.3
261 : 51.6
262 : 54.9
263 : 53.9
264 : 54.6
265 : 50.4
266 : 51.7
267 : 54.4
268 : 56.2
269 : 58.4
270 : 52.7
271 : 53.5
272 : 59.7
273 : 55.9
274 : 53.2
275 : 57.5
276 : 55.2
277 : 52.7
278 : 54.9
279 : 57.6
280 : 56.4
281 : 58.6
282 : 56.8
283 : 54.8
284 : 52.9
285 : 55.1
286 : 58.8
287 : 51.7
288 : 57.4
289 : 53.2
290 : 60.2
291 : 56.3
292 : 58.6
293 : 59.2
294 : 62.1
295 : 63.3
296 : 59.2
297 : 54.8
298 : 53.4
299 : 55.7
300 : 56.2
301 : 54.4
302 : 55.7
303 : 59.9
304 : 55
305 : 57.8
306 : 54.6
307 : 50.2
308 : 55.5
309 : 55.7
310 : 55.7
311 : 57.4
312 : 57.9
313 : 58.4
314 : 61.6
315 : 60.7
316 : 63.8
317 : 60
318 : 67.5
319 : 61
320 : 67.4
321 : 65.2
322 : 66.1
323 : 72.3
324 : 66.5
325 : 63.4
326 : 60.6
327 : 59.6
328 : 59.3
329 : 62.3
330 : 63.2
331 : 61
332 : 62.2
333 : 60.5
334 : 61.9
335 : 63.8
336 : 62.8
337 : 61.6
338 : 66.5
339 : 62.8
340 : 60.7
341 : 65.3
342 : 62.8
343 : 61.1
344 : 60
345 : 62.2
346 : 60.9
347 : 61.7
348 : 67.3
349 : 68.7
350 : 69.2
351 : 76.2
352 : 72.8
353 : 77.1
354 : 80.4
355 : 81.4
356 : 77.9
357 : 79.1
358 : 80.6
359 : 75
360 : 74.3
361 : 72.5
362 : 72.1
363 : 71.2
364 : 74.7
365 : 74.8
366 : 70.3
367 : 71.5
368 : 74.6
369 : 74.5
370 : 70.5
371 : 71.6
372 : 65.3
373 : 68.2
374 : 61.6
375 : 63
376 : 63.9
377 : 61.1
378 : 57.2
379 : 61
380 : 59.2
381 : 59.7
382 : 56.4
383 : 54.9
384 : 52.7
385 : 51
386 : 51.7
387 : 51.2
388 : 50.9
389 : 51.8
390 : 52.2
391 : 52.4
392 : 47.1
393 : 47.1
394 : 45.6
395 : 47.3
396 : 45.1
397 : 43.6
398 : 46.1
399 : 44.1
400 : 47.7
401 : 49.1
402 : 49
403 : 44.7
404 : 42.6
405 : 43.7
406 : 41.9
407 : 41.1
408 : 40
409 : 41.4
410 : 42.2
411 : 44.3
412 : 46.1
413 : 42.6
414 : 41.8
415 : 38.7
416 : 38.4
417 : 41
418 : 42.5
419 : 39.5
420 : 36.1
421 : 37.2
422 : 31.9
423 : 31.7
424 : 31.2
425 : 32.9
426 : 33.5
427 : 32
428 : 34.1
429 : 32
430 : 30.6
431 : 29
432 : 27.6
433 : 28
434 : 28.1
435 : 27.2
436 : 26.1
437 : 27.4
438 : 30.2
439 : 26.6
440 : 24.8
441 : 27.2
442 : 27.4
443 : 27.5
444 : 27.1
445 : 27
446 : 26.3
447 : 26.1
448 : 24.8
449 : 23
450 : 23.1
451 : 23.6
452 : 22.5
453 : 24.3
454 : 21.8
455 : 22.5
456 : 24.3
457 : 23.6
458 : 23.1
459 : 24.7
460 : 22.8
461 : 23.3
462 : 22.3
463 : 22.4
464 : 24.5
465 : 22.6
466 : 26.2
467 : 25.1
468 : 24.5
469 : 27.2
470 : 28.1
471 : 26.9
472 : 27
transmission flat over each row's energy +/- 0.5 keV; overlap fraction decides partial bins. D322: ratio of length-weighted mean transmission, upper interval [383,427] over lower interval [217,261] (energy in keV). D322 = 0.8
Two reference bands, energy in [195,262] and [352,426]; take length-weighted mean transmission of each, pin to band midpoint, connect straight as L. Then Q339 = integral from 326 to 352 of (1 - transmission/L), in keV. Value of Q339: -4.7 keV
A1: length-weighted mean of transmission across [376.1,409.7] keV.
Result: 49.5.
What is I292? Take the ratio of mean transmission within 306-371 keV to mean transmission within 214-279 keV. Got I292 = 1.3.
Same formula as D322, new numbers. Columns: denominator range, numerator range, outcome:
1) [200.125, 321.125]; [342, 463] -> 0.87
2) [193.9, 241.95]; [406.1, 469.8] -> 0.59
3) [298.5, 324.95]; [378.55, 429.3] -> 0.74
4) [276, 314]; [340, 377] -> 1.24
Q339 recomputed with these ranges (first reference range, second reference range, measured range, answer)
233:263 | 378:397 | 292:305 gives -1.6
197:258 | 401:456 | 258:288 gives -4.8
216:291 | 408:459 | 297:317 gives -4.4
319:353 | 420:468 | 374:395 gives -3.0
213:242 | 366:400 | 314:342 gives -4.1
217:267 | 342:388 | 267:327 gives 0.6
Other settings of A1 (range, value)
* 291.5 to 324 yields 59.4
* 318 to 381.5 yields 67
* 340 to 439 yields 52.7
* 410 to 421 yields 41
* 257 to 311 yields 55.5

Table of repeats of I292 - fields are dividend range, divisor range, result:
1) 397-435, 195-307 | 0.72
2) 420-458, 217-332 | 0.50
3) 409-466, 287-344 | 0.50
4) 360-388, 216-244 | 1.24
